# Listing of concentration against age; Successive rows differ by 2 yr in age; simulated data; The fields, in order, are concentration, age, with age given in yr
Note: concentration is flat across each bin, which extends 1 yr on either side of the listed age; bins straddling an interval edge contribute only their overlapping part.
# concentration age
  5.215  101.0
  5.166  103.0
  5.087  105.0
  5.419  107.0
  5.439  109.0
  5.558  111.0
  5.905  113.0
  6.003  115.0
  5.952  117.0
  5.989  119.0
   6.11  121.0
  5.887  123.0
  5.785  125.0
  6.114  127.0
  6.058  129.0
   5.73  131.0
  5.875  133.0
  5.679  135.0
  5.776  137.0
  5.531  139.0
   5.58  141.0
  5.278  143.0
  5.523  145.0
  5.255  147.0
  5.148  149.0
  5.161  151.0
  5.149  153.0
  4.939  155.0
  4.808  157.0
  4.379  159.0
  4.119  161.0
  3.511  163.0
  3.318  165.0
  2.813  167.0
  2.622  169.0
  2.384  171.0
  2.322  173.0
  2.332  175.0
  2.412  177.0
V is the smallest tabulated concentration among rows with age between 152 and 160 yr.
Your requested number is 4.379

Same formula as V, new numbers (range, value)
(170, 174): 2.322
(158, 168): 2.813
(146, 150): 5.148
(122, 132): 5.73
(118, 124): 5.887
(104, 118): 5.087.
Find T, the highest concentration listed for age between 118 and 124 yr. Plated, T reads 6.11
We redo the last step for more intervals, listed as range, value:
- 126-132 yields 6.114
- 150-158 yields 5.161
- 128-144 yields 6.058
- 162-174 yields 3.511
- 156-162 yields 4.808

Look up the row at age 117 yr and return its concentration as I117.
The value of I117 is 5.952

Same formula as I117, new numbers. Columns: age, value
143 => 5.278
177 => 2.412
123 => 5.887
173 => 2.322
